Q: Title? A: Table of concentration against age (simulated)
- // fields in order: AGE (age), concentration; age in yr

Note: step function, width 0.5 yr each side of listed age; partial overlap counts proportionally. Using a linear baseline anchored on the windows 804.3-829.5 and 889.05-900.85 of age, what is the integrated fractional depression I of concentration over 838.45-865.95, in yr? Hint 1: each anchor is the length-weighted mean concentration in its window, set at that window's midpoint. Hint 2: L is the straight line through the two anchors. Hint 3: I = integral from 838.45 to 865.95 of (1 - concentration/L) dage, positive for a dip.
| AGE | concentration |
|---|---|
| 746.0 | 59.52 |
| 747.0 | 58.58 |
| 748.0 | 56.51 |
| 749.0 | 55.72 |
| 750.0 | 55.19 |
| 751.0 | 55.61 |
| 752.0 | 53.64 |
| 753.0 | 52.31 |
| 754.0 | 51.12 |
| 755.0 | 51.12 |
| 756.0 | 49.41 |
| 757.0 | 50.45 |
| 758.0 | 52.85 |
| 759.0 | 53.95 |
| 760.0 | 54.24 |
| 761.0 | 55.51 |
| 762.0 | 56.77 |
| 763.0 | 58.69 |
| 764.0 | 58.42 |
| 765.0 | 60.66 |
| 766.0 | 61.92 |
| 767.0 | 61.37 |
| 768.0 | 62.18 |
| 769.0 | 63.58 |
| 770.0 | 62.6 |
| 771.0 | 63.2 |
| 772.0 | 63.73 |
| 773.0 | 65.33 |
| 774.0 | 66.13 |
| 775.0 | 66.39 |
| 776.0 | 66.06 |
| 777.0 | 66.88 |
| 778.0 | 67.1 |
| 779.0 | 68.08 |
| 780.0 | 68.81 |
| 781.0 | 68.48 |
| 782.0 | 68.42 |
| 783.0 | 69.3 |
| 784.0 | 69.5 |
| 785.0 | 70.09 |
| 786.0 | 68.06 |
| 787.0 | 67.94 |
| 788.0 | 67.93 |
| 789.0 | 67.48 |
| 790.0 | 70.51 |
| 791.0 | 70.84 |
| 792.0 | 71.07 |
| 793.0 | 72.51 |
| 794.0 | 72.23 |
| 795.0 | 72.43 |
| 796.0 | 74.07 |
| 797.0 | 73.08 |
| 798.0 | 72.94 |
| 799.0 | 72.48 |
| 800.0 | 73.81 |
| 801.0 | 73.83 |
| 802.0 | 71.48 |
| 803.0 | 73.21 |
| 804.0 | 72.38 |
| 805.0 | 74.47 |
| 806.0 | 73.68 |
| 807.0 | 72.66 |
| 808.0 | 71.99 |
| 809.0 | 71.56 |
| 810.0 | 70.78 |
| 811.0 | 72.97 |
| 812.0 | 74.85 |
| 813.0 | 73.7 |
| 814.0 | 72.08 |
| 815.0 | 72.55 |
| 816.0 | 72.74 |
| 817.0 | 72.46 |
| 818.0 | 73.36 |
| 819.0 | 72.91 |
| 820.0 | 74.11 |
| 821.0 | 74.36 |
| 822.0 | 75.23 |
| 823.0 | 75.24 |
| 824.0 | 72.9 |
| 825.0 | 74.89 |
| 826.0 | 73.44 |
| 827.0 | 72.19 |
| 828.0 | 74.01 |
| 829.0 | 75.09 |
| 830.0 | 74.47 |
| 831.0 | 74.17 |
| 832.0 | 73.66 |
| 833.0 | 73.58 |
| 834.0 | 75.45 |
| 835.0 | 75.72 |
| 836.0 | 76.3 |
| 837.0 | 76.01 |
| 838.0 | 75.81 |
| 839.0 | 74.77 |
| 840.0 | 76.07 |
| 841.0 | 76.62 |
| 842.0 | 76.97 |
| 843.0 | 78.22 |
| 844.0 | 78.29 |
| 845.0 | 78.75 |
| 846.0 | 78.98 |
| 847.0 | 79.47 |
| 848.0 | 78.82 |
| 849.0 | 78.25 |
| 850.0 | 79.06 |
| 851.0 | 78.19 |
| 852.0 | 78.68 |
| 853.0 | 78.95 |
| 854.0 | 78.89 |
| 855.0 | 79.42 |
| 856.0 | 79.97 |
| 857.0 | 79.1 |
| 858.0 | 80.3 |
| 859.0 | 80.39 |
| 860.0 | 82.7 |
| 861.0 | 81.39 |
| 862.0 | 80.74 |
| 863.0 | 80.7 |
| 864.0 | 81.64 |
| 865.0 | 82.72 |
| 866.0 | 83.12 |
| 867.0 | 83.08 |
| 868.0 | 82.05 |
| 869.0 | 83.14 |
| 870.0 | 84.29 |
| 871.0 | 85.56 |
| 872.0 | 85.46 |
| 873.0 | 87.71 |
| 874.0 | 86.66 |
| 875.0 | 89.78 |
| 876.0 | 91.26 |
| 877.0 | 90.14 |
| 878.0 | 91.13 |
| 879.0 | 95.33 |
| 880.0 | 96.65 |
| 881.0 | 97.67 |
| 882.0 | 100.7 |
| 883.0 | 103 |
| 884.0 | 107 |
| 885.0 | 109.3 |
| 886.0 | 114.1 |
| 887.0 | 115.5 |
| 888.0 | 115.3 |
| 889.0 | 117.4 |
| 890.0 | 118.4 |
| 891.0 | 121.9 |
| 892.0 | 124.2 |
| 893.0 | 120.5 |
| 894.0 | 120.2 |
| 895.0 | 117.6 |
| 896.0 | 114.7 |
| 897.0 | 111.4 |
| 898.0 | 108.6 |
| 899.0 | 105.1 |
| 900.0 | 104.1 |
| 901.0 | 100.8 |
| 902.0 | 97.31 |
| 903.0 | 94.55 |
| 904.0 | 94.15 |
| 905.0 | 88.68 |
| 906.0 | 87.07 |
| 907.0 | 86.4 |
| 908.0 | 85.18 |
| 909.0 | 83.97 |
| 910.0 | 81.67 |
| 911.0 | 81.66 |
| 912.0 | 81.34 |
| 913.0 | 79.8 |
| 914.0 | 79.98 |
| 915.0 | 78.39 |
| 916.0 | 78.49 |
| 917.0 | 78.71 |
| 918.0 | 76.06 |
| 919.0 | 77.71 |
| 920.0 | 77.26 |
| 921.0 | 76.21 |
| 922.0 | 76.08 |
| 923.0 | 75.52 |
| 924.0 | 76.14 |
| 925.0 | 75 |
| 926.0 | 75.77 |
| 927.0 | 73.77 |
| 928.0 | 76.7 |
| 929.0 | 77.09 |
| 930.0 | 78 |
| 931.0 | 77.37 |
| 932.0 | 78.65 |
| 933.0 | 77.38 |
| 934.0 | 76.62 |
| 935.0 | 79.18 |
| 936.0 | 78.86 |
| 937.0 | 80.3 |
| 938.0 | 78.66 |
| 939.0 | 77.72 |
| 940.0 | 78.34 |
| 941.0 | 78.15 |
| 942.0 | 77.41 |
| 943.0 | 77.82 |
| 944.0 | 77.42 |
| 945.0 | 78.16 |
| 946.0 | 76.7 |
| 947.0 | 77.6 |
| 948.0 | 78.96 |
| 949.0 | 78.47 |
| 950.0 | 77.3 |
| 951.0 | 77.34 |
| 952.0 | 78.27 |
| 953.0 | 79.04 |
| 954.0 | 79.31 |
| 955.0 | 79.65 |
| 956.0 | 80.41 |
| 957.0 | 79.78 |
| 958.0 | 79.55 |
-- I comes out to 3.8 yr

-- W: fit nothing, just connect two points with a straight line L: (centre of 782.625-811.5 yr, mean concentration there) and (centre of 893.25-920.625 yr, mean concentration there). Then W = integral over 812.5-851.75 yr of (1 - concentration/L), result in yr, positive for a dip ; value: 1.3 yr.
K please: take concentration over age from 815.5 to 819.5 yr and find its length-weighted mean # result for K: 72.9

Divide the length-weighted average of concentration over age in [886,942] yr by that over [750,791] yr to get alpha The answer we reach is 1.45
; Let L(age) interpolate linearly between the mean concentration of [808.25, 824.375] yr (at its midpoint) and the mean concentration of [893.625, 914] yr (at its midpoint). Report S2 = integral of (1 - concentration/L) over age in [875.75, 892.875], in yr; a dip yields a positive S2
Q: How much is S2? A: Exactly -3.0 yr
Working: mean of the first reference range 73.2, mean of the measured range 107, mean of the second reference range 95.7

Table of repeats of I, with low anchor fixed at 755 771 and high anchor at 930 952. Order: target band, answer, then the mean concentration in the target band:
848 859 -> -1.8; 79.1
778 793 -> -2.2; 69.1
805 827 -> -3.3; 73.3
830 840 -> -1.4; 75.1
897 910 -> -3.7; 94.8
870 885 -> -4.9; 93.7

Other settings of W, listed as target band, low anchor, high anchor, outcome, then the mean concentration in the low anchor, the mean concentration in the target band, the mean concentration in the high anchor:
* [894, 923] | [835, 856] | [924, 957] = -4.41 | 77.8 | 89.7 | 77.9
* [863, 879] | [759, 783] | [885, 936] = -0.49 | 63.2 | 86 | 91.4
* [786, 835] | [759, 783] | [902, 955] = -4.04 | 63.2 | 72.8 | 79.5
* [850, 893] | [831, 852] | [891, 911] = -1.19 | 76.9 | 92.2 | 101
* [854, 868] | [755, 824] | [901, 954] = -1.33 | 67.9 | 81.1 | 79.9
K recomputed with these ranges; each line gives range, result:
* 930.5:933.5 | 77.8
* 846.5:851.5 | 78.8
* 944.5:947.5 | 77.5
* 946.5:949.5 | 78.3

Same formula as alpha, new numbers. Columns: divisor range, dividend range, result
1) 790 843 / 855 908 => 1.31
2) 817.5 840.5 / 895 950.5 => 1.12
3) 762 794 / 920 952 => 1.17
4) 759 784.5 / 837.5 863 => 1.24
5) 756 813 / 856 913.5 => 1.42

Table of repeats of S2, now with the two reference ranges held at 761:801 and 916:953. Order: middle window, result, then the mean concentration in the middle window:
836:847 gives -0.9 yr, 77.1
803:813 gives -0.6 yr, 72.9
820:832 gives -0.7 yr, 74.2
